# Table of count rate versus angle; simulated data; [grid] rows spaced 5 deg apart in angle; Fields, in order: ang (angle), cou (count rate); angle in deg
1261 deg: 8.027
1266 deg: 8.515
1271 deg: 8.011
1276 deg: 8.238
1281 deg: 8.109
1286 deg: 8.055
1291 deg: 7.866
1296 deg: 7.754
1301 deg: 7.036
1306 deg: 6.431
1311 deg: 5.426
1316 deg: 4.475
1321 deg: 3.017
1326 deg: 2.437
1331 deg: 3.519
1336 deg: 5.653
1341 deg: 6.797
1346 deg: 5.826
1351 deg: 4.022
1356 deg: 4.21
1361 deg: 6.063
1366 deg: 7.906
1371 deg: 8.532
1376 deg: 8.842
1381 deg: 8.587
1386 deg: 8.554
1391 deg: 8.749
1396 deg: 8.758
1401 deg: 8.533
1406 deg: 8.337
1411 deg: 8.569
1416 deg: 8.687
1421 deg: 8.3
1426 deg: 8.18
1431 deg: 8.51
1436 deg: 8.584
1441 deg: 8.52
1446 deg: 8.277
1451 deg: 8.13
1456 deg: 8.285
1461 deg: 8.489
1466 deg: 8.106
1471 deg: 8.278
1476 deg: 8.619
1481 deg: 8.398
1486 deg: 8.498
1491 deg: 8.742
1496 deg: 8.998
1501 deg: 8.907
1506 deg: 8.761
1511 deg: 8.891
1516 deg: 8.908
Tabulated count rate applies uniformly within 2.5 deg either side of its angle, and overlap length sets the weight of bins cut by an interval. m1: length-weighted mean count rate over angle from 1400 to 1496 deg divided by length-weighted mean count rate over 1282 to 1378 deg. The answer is 1.40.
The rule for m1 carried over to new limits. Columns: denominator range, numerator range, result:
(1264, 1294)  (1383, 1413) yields 1.06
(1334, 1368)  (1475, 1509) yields 1.51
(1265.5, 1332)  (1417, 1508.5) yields 1.34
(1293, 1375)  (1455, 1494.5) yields 1.50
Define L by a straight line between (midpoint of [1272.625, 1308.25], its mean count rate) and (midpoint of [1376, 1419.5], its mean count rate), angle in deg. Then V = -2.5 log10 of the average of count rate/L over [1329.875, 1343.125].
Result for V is 0.42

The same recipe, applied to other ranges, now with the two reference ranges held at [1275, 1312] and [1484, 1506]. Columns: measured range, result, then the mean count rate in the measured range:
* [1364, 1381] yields -0.07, 8.47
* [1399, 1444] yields -0.02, 8.47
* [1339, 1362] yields 0.42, 5.31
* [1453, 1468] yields 0.03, 8.29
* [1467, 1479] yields 0.03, 8.4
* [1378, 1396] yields -0.08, 8.65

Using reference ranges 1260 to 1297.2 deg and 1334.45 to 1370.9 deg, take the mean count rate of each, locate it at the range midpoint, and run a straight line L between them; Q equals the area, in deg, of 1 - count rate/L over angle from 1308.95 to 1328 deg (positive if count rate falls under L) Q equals 8.59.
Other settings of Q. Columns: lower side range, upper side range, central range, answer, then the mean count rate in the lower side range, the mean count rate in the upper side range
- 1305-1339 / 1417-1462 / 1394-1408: -2.95 deg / 4.37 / 8.37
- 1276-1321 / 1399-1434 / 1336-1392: 5.35 deg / 6.75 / 8.45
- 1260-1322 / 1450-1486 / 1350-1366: 4.73 deg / 7.07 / 8.35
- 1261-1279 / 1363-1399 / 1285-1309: 2.73 deg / 8.22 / 8.53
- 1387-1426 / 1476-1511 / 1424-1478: 1.69 deg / 8.54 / 8.72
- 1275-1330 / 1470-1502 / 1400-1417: -2.11 deg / 6.13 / 8.64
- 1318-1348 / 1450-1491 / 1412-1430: -3.68 deg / 4.52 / 8.38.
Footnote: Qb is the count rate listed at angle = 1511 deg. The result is 8.891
